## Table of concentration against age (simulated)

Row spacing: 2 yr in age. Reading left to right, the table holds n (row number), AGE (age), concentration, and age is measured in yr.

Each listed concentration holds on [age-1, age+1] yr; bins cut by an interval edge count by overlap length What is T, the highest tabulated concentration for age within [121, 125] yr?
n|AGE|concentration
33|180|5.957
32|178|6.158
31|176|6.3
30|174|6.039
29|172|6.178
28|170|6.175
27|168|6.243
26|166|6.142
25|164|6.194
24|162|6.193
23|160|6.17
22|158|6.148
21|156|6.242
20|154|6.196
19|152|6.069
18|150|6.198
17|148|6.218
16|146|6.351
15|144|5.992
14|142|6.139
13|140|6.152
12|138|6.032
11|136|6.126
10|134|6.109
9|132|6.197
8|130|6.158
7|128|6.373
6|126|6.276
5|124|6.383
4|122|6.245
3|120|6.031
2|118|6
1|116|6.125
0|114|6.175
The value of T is 6.383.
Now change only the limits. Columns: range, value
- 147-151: 6.218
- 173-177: 6.3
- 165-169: 6.243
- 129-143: 6.197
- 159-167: 6.194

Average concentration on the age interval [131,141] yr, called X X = 6.12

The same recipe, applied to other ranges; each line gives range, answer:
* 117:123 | 6.09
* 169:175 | 6.13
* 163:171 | 6.19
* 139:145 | 6.09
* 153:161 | 6.19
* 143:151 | 6.19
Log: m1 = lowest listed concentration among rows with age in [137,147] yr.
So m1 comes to 5.992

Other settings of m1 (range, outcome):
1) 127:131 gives 6.158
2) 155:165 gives 6.148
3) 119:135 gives 6.031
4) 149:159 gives 6.069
